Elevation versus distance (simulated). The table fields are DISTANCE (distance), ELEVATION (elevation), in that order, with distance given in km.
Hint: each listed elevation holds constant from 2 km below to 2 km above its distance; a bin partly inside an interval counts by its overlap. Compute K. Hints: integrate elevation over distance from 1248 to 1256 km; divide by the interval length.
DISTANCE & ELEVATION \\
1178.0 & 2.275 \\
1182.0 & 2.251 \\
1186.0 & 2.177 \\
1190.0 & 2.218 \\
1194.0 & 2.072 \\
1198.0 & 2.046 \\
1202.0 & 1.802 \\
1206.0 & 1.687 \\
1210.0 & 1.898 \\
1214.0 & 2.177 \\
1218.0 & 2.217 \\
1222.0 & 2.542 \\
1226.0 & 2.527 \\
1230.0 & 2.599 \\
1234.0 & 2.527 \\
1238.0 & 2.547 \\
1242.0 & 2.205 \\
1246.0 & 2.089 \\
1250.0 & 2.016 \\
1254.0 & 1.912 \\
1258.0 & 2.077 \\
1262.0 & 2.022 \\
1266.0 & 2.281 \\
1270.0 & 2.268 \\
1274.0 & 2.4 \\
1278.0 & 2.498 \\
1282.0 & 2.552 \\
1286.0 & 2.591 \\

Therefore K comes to 1.96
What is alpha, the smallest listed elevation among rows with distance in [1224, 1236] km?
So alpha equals 2.527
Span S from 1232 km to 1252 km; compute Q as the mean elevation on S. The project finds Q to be 2.28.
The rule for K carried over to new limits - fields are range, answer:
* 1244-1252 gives 2.05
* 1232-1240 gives 2.54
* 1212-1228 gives 2.37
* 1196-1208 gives 1.84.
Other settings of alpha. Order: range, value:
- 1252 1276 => 1.912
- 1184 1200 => 2.046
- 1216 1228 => 2.217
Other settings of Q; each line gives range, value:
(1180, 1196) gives 2.18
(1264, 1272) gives 2.27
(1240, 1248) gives 2.15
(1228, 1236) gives 2.56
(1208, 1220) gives 2.1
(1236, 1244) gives 2.38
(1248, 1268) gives 2.06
